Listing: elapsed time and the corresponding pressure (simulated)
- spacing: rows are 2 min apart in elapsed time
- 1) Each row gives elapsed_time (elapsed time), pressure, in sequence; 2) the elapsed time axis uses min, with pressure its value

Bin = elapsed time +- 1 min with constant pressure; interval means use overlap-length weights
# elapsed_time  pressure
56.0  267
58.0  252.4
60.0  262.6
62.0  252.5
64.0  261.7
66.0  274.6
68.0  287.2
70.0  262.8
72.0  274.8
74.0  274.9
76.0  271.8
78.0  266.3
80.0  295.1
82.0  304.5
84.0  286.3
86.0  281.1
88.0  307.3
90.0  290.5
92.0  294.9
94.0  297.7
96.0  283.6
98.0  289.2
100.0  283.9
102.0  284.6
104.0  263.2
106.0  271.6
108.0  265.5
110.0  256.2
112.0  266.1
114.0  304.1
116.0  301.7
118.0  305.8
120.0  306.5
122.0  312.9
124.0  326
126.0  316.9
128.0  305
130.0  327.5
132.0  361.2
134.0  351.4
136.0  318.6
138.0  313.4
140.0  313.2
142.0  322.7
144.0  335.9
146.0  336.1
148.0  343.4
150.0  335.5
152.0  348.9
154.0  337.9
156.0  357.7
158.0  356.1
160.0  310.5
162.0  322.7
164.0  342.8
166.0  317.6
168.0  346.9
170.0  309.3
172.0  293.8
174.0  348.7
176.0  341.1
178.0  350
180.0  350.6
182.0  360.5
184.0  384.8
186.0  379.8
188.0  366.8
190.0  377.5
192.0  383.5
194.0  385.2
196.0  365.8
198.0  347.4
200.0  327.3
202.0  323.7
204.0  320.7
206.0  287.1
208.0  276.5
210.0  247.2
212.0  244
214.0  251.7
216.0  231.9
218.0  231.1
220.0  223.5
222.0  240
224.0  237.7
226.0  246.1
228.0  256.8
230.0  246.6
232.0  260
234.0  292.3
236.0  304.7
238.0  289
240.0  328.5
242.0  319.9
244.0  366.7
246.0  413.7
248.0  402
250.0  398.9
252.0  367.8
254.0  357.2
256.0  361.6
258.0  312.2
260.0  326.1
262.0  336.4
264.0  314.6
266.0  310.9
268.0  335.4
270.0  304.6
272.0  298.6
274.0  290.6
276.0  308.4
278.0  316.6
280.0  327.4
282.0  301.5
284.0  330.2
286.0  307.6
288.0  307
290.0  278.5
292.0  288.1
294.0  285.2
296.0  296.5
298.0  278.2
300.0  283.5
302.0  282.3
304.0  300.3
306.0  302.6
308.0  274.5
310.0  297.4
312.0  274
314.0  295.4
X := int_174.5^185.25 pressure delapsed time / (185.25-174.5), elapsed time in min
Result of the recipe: 358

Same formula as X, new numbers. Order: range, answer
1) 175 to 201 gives 363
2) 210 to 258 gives 298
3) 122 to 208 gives 338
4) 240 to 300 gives 325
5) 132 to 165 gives 335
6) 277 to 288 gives 316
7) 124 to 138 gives 329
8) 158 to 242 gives 309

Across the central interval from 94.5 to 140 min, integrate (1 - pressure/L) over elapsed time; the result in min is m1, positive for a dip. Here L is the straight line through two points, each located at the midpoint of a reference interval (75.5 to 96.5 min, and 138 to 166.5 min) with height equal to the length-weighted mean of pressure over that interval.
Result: 1.4 min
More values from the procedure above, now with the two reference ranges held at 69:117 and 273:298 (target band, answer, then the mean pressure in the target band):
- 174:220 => -4.7 min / 323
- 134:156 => -3.4 min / 333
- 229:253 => -2.8 min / 333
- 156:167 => -1.6 min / 332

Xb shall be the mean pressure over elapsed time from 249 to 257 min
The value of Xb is 371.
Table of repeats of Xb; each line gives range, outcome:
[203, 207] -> 304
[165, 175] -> 323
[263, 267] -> 313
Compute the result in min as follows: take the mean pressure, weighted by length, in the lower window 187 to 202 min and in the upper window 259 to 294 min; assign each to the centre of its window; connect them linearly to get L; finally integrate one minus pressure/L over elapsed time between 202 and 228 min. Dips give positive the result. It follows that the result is 7.0 min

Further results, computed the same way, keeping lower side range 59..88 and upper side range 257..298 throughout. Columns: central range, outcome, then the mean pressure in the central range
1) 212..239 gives 4.1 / 254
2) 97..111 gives 0.4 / 273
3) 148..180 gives -4.9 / 335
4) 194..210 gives -1.3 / 321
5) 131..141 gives -1.6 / 332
